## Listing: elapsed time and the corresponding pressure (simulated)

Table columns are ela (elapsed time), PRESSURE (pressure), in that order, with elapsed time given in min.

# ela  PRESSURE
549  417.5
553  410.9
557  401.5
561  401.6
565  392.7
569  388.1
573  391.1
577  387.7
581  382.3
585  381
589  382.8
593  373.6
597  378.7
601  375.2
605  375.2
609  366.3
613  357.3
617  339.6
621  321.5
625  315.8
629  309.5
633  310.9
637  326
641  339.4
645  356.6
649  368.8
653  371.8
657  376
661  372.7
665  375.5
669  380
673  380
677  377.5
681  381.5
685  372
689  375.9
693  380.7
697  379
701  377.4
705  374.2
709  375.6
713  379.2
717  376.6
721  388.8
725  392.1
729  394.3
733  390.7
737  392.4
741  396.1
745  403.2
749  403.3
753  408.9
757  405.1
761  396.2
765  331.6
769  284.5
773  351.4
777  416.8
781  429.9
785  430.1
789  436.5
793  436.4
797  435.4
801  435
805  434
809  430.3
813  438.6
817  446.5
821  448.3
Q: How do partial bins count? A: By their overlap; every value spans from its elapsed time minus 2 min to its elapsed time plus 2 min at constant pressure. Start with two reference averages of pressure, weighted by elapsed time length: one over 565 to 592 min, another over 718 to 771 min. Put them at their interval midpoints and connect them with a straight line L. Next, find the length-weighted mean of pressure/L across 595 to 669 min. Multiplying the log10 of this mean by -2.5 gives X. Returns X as 0.09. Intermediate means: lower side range 386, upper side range 383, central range 353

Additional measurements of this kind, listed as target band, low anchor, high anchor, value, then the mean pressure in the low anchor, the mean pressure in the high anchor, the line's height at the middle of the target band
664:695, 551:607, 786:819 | 0.09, 387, 436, 409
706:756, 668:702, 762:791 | -0.03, 378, 383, 381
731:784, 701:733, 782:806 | 0.06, 383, 434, 410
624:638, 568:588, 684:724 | 0.21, 386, 378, 383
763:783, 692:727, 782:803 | 0.16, 380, 434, 422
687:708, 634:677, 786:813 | 0.02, 364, 435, 385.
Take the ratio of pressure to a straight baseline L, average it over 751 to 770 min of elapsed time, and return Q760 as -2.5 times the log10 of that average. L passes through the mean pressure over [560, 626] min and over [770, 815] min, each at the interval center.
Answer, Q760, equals 0.12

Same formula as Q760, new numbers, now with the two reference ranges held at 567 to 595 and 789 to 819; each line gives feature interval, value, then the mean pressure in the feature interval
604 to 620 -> 0.10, 356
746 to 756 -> 0.05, 406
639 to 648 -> 0.14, 350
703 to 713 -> 0.11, 376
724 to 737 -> 0.07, 392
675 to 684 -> 0.08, 379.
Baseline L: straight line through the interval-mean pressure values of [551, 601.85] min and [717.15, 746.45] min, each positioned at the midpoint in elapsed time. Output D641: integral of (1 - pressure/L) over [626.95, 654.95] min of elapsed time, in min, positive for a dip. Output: 3.6 min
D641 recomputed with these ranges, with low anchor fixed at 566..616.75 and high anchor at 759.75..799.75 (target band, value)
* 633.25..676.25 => 2.3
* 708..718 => 0.3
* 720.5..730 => 0.0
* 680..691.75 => 0.3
